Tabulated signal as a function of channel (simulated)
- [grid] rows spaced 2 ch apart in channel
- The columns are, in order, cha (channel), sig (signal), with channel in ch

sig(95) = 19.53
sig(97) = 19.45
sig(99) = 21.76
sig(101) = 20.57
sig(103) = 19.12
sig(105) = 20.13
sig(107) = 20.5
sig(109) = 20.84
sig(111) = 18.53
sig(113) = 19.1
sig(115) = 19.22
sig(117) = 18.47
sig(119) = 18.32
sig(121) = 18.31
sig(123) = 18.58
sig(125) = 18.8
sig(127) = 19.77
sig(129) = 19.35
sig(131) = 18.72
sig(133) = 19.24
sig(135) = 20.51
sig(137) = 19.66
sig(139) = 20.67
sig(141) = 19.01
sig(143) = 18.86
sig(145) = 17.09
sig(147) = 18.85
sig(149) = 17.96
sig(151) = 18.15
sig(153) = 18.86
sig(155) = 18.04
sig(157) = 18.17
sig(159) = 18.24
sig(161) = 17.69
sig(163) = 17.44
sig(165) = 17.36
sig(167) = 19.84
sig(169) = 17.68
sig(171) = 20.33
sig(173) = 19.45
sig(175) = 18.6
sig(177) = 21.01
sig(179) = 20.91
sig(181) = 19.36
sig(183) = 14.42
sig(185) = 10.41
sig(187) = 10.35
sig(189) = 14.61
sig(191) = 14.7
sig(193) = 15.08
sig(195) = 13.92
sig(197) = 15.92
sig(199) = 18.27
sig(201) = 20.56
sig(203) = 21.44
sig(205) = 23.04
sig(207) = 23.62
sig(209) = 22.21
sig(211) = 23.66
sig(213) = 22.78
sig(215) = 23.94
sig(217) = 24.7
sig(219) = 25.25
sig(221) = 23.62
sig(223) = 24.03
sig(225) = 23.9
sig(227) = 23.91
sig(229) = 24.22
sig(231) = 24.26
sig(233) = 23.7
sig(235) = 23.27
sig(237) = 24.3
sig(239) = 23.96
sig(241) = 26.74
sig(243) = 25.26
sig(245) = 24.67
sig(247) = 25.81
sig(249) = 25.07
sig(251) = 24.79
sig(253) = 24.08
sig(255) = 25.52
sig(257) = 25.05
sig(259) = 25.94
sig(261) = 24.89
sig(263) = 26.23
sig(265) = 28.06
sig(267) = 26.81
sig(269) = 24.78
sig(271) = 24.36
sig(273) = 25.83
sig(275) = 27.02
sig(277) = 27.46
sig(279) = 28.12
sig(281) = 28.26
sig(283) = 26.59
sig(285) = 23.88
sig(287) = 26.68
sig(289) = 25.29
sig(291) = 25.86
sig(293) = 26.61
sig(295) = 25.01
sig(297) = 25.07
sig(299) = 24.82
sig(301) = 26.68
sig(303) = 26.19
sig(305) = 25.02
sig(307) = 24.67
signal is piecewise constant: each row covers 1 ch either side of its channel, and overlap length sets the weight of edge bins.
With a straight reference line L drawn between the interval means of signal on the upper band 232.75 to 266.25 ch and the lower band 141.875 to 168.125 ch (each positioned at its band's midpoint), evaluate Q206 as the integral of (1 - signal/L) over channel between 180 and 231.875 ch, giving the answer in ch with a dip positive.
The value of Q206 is 4.8 ch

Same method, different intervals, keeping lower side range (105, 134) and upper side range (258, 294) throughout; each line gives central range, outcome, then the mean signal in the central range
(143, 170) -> 3.5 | 18.1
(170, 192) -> 5.2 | 16.7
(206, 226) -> -0.2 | 23.8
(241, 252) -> -0.2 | 25.3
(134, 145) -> 0.3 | 19.5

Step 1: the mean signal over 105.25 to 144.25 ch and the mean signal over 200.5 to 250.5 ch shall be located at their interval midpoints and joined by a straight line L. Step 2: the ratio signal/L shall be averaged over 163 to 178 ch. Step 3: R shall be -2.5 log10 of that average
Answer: 0.13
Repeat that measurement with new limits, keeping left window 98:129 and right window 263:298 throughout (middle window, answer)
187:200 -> 0.45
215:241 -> 0.00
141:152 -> 0.14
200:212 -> 0.04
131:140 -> 0.03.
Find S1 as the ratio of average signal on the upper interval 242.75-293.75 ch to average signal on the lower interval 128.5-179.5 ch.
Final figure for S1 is 1.37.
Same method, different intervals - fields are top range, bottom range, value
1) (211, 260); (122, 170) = 1.31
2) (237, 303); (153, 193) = 1.49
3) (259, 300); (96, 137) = 1.34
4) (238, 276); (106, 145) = 1.33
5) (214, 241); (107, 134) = 1.27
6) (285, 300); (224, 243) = 1.05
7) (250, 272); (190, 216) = 1.28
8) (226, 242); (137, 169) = 1.32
